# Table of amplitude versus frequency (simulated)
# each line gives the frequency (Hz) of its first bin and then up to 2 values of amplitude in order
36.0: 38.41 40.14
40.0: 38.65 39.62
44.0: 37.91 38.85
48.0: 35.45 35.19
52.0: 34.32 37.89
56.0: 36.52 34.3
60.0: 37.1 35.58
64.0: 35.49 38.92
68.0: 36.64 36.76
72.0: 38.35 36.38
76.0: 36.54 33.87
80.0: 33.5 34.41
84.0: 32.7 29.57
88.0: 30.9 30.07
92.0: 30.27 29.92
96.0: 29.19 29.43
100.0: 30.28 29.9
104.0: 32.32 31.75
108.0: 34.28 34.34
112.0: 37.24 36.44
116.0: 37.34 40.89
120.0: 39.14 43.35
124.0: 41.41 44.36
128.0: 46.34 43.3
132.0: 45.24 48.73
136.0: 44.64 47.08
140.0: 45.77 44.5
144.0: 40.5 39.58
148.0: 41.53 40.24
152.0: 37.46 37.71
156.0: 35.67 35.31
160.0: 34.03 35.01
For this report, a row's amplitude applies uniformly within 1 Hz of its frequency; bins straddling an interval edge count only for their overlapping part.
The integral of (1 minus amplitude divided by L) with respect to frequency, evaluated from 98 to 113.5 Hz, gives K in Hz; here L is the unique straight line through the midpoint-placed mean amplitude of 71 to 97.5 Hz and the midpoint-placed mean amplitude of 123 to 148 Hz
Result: 2.0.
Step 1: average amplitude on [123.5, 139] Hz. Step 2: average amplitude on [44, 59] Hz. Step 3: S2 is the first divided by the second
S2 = 1.3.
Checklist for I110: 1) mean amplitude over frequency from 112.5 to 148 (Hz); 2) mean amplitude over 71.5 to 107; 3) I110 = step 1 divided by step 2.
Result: 1.33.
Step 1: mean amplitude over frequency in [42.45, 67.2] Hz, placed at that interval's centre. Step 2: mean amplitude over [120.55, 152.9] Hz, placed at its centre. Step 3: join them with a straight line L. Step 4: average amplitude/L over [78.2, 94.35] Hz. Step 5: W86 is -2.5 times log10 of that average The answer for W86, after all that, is 0.232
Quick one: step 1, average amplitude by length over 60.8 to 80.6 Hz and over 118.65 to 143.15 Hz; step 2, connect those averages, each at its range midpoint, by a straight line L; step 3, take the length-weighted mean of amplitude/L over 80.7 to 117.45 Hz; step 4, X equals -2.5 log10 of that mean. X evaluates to 0.234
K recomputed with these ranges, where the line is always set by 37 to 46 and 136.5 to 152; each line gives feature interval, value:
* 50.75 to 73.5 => 1.85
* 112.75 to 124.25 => 0.56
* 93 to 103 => 2.73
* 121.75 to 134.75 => -0.85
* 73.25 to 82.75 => 1.26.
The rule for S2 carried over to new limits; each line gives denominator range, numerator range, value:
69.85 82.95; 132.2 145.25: 1.27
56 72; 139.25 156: 1.11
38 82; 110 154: 1.14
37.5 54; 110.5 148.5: 1.13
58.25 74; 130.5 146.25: 1.21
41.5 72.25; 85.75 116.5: 0.87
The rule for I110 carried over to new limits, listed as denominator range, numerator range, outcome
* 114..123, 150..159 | 0.93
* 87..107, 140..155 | 1.33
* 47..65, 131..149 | 1.24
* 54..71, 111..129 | 1.12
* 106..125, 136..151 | 1.13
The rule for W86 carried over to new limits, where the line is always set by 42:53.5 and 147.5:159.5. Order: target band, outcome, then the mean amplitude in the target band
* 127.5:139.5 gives -0.22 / 45.9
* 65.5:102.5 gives 0.13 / 33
